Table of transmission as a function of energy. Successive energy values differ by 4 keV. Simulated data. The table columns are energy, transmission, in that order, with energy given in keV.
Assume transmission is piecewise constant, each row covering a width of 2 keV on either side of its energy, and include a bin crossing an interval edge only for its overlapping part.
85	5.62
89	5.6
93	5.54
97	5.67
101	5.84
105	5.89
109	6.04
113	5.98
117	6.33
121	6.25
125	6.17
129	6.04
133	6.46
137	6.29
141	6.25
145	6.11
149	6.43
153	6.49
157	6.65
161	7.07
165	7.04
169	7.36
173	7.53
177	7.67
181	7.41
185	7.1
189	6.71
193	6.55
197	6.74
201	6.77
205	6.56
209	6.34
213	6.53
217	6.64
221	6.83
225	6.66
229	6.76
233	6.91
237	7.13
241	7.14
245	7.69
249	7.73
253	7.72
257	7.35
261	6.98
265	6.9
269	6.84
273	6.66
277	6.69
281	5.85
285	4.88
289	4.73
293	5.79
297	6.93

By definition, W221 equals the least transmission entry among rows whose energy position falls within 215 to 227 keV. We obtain 6.64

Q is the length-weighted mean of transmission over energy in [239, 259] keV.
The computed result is 7.53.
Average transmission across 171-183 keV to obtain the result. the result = 7.54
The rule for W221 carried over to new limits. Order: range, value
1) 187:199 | 6.55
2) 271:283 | 5.85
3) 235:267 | 6.9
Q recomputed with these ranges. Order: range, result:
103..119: 6.06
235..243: 7.13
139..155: 6.32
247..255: 7.72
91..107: 5.74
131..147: 6.28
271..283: 6.4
